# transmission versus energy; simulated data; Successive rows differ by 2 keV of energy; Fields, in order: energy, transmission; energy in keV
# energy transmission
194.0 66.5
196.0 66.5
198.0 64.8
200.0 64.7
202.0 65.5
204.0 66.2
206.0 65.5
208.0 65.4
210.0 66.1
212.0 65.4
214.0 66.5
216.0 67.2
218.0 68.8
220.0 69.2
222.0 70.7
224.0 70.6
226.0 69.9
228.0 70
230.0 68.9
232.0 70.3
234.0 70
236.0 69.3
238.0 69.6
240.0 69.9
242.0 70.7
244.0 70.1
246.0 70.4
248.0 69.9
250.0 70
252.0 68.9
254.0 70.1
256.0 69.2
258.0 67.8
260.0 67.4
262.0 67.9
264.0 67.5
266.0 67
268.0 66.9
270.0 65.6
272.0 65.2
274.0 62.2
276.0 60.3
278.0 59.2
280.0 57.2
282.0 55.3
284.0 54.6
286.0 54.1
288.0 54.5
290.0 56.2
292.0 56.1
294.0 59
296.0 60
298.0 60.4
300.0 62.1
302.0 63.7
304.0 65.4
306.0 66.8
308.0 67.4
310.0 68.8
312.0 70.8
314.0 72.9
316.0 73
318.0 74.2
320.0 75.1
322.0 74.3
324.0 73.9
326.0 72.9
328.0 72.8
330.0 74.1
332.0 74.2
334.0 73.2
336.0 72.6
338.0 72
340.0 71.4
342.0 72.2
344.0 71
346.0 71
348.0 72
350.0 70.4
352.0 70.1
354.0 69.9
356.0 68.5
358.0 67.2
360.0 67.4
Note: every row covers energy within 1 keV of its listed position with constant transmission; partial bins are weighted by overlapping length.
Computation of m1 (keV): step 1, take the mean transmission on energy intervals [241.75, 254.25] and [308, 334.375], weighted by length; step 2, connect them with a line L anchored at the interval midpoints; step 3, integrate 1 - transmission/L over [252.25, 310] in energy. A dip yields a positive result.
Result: 7.0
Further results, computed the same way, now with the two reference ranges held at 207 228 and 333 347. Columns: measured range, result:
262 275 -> 0.7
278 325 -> 4.4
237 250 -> -0.2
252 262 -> 0.1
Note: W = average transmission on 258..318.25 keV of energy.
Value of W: 63.3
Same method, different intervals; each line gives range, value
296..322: 68.3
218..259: 69.8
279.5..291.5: 55.3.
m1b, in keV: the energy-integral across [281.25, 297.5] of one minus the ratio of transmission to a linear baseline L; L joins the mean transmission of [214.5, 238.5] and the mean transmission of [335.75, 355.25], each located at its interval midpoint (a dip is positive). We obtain 3.2 keV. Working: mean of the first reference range 69.5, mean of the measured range 56.4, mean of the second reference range 71.2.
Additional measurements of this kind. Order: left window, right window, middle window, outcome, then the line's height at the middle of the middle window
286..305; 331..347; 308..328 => -1.99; 66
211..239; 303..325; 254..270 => 0.51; 69.9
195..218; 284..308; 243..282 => -2.48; 62.2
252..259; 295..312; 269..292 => 2.87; 66.8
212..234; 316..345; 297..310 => 1.35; 72.1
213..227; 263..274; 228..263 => -1.04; 67.4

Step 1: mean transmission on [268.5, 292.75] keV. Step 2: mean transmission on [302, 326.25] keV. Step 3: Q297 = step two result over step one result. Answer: 1.21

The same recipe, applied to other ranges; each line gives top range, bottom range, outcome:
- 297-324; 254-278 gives 1.05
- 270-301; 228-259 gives 0.84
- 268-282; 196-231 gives 0.91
